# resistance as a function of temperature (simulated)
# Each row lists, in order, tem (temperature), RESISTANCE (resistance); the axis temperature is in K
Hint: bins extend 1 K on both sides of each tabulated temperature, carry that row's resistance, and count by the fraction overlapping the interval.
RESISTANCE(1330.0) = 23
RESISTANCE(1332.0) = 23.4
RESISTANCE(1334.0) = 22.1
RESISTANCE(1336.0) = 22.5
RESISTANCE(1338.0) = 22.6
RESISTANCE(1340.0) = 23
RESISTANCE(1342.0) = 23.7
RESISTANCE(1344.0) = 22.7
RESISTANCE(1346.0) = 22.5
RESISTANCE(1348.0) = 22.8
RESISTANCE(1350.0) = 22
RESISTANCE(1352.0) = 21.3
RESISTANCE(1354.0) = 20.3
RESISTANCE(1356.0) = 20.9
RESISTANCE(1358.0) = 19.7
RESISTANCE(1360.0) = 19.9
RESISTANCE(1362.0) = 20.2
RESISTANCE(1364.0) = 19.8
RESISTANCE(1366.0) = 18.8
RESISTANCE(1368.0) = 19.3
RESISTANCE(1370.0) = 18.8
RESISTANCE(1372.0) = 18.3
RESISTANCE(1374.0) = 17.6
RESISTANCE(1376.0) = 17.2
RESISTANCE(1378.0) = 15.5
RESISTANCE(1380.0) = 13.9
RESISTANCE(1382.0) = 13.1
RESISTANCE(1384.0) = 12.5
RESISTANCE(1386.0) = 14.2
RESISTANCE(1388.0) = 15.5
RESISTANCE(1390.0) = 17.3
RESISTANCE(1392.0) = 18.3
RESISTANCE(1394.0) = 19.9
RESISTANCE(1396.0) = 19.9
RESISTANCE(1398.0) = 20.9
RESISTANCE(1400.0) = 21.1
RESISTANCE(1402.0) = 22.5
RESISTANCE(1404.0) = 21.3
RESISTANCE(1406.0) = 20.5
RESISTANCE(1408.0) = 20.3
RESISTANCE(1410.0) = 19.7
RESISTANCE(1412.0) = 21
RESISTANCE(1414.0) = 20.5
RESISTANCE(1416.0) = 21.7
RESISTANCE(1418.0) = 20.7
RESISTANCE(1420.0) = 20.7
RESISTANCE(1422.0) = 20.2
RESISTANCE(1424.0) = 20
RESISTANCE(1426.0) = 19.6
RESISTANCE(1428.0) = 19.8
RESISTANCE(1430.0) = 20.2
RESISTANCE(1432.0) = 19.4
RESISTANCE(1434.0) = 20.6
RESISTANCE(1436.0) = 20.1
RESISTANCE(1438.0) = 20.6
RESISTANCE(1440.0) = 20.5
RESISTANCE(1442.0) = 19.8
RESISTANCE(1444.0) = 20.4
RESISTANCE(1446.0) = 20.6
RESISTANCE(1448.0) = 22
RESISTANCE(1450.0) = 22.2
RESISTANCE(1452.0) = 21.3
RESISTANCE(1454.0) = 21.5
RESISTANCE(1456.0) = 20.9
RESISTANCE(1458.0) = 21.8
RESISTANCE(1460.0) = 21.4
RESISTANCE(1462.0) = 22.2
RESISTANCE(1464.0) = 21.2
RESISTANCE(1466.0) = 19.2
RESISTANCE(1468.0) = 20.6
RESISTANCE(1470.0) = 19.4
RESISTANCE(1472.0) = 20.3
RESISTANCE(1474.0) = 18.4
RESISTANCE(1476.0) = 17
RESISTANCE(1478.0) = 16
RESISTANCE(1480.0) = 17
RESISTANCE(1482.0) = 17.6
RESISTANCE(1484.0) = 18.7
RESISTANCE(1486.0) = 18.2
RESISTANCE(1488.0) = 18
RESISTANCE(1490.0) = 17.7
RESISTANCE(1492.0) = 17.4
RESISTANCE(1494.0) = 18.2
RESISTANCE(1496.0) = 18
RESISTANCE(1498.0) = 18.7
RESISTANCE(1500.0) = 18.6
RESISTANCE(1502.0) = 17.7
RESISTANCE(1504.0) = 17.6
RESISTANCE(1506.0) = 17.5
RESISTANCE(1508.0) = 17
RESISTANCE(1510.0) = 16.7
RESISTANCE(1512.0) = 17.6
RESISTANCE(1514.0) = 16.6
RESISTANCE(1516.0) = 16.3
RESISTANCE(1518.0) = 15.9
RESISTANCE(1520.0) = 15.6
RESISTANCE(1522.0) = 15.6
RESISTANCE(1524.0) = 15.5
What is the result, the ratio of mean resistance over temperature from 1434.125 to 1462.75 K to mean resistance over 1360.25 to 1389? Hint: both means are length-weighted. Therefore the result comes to 1.25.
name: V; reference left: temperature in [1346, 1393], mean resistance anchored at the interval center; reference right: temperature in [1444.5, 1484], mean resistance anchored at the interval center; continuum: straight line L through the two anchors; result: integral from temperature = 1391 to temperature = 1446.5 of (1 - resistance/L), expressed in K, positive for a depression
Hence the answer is -3.6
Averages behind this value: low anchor 18.2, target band 20.4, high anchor 20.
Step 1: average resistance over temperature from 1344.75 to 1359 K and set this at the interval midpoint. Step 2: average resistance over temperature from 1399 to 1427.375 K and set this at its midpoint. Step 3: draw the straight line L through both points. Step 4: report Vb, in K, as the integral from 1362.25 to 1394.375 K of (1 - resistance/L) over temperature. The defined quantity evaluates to 6.4 K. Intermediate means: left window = 21.4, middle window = 16.9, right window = 20.7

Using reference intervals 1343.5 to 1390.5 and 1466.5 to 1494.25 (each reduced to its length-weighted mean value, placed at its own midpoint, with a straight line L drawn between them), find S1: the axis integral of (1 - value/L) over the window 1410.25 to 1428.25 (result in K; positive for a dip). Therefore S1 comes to -2.1 K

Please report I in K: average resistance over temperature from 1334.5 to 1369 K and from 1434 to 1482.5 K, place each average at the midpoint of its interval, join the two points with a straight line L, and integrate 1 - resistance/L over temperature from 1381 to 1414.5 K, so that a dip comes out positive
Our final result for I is 3.3 K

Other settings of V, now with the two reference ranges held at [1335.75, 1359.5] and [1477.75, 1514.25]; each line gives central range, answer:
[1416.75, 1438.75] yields -0.62 K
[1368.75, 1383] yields 3.20 K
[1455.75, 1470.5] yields -1.79 K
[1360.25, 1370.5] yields 0.95 K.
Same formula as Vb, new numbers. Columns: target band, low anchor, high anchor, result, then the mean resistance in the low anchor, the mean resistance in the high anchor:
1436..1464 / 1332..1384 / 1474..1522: -4.5 K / 19.9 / 17.4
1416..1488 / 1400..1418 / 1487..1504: -1.9 K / 20.9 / 18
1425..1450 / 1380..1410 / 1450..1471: -0.4 K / 18.3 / 21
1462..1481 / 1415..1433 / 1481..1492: -0.4 K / 20.3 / 18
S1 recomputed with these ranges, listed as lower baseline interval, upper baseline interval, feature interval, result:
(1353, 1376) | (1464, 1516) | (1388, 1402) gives -0.36 K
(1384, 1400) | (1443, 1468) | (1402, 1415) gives -1.38 K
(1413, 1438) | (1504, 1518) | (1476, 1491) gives 0.37 K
